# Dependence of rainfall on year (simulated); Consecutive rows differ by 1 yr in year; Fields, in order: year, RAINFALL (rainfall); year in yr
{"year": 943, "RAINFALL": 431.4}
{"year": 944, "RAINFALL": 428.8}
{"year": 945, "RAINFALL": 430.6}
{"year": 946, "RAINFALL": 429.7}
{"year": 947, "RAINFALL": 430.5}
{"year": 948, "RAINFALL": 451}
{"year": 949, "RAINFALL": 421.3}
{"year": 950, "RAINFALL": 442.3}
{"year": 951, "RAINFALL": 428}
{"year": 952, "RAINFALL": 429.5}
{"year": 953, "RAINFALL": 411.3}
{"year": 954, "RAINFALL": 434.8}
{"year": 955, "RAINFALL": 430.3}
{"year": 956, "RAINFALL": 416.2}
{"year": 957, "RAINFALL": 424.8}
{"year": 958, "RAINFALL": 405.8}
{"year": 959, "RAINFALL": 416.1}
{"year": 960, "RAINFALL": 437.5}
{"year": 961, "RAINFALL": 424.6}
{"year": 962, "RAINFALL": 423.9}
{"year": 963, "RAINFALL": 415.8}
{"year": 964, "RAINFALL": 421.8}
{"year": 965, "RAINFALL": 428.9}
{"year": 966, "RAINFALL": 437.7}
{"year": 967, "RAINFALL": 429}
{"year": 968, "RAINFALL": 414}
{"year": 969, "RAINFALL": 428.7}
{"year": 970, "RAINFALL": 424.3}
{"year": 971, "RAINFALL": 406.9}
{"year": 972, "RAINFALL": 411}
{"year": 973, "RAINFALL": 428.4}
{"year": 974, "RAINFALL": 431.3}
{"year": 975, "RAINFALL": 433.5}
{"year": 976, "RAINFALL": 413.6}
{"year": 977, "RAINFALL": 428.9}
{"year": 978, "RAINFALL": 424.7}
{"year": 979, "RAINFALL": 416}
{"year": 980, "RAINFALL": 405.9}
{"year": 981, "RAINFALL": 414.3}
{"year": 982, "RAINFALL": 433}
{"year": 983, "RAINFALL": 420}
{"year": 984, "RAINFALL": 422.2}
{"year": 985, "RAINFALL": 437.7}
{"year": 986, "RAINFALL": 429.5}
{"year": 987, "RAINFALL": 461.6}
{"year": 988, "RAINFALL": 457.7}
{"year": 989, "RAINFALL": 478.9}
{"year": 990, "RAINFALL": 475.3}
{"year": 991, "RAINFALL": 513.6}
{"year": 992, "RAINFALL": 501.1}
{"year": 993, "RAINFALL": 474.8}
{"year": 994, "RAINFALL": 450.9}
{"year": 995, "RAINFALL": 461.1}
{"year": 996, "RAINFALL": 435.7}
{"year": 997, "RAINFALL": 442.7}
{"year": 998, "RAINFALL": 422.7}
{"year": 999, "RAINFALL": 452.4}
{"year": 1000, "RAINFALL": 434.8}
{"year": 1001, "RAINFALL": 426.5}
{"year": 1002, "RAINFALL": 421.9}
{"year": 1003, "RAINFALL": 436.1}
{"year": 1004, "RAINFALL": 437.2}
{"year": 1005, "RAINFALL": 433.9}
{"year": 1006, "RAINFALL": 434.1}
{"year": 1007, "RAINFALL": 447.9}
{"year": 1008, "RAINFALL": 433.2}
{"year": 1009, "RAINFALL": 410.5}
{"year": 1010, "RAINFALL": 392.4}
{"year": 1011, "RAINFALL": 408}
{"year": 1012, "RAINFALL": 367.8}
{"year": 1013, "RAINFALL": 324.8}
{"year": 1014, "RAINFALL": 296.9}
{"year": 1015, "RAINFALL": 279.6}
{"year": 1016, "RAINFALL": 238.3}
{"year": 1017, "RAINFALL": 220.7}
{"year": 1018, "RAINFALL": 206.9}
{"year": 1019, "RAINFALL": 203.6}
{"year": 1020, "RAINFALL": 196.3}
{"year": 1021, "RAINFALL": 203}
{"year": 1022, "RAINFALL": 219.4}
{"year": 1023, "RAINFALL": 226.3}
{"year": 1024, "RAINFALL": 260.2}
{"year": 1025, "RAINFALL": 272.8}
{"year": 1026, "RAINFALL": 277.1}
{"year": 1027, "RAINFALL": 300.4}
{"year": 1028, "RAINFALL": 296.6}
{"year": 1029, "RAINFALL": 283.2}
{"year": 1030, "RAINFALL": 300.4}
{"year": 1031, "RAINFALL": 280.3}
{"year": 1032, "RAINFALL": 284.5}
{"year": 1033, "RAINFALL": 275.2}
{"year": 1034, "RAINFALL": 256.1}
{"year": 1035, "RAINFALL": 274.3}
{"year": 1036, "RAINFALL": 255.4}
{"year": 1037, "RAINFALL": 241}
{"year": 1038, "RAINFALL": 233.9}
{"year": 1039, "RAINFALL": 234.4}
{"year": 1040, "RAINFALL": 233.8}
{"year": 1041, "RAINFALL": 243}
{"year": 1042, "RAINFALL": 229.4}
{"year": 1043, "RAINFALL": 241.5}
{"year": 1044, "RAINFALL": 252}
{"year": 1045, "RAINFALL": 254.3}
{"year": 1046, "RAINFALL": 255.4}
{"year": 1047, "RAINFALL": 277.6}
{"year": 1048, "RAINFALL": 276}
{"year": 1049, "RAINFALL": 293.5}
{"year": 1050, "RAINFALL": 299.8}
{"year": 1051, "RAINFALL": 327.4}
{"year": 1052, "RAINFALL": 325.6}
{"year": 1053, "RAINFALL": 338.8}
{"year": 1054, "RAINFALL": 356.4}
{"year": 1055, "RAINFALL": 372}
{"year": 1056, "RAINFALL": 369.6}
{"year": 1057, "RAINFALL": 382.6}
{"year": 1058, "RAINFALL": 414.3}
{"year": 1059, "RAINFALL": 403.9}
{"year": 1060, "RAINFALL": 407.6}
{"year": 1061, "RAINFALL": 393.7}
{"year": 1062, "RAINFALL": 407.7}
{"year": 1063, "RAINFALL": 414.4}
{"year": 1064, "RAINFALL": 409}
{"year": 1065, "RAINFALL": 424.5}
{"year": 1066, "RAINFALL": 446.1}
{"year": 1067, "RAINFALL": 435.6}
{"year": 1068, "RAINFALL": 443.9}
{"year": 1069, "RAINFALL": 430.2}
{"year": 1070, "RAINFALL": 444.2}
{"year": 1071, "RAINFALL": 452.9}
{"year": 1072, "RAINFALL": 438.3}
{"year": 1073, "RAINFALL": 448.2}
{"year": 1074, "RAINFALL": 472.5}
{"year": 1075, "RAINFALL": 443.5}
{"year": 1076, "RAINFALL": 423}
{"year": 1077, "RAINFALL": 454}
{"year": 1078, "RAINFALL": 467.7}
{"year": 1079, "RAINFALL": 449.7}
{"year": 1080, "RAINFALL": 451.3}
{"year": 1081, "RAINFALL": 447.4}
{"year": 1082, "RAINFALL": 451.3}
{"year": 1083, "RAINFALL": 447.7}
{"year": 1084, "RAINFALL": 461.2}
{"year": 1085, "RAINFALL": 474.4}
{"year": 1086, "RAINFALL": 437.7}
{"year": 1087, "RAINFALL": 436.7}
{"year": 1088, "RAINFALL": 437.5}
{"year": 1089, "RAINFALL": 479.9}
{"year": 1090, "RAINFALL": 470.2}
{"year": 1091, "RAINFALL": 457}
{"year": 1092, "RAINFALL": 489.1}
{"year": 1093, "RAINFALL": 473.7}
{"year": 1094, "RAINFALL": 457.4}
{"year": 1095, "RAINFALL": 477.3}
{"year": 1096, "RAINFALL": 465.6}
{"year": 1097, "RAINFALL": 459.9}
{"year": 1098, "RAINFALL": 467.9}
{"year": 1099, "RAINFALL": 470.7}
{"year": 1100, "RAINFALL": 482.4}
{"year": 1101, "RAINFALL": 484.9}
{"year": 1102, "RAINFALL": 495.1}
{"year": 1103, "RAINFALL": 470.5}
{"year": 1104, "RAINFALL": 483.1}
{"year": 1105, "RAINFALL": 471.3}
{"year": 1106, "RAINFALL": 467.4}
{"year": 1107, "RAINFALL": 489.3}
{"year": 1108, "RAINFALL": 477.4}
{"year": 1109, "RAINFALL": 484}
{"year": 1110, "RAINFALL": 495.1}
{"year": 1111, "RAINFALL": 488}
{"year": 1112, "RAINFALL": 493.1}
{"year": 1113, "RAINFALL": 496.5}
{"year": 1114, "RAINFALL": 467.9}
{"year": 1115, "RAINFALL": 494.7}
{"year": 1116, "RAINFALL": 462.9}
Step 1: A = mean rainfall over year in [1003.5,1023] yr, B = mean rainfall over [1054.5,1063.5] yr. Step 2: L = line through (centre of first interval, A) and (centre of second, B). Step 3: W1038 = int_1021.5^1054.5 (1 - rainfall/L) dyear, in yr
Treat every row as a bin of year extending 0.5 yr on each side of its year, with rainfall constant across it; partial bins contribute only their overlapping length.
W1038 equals 8.2 yr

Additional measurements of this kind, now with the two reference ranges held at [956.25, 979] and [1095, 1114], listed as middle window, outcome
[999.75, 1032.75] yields 9.00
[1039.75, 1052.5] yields 5.18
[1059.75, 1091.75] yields 1.70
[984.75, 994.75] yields -0.84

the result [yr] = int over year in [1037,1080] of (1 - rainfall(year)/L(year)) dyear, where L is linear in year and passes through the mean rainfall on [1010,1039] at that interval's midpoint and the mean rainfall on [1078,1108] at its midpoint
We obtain 0.8 yr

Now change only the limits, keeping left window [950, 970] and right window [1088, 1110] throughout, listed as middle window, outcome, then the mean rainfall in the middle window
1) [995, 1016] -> 1.7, 404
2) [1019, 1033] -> 5.9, 260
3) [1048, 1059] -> 2.7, 347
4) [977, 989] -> 0.0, 431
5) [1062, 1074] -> 0.7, 436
